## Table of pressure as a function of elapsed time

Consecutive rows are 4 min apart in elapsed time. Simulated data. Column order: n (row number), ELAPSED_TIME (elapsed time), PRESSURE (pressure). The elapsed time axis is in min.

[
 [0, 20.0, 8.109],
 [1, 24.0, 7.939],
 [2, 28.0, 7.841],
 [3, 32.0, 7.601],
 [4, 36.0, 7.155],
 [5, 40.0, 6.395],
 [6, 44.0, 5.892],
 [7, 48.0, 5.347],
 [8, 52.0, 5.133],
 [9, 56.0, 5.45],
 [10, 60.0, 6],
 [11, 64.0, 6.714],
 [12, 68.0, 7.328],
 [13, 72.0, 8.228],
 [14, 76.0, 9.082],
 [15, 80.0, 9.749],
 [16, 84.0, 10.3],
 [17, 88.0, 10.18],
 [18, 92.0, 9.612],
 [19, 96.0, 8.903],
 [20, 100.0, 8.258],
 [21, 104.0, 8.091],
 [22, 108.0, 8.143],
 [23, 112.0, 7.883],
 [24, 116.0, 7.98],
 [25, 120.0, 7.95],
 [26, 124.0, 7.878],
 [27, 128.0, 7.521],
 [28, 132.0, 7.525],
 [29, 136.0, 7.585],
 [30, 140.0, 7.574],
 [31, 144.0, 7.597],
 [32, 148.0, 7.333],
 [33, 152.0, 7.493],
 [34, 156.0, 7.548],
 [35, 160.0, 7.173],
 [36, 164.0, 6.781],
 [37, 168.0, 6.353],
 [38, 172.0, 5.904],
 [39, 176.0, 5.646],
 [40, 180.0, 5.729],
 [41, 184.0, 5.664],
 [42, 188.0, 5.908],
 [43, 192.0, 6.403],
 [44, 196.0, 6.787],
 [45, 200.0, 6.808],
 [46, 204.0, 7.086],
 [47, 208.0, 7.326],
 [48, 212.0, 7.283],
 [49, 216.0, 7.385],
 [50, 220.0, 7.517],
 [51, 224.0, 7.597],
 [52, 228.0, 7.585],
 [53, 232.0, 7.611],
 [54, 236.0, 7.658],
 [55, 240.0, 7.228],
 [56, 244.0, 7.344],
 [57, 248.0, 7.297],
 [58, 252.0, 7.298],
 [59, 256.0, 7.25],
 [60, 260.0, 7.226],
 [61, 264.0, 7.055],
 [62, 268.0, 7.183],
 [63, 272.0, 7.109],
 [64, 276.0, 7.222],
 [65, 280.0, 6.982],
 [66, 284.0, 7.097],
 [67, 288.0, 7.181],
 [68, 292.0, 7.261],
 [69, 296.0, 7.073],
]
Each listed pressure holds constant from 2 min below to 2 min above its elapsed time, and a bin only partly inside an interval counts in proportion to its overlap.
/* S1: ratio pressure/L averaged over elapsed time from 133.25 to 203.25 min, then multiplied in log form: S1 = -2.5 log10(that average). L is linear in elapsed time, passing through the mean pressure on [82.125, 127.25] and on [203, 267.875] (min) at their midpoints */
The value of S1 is 0.19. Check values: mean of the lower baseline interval 8.62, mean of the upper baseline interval 7.36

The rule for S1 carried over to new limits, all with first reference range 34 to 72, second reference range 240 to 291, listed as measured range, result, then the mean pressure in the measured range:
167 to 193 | 0.155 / 5.91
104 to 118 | -0.225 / 8.01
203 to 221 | -0.055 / 7.32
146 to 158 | -0.117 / 7.46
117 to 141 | -0.167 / 7.69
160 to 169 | 0.004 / 6.73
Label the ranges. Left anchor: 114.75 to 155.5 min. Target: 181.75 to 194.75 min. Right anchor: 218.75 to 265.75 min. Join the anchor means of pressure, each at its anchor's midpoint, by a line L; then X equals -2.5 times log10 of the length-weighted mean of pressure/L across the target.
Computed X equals 0.24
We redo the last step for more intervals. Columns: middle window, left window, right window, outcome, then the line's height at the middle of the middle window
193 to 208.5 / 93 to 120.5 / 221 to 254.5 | 0.11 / 7.67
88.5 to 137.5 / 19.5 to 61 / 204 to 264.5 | -0.19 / 6.88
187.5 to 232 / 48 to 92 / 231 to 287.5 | 0.04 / 7.39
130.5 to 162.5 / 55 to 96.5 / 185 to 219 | 0.01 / 7.52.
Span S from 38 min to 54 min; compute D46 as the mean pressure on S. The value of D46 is 5.69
